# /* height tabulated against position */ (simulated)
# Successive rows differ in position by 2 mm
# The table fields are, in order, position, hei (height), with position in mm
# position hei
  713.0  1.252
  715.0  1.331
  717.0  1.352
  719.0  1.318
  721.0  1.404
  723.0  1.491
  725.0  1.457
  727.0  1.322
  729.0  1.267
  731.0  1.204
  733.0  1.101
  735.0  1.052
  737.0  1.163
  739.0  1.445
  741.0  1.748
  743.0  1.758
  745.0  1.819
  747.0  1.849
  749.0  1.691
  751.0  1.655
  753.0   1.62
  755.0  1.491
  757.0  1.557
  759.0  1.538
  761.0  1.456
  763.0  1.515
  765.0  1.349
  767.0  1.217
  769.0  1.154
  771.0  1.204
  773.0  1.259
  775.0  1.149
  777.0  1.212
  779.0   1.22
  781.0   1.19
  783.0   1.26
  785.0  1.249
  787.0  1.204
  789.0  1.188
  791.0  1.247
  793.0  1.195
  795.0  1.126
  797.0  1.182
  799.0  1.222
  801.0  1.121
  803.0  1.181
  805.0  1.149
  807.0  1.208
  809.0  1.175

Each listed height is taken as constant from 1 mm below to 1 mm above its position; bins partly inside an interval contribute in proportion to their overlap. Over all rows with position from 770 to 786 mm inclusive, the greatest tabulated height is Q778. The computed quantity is 1.26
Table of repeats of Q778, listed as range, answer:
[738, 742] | 1.748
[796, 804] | 1.222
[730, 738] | 1.204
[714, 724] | 1.491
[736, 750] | 1.849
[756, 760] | 1.557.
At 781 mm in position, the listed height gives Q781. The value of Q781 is 1.19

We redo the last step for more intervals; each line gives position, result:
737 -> 1.163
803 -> 1.181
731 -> 1.204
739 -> 1.445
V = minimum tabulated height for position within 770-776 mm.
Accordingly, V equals 1.149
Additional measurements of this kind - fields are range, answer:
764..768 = 1.217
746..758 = 1.491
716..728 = 1.318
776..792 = 1.188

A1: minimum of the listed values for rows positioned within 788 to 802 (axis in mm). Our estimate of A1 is 1.121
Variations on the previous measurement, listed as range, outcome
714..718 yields 1.331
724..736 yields 1.052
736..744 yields 1.163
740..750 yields 1.691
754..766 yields 1.349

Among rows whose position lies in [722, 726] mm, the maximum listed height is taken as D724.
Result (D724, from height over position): 1.491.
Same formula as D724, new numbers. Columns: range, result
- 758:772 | 1.538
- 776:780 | 1.22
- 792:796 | 1.195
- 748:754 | 1.691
